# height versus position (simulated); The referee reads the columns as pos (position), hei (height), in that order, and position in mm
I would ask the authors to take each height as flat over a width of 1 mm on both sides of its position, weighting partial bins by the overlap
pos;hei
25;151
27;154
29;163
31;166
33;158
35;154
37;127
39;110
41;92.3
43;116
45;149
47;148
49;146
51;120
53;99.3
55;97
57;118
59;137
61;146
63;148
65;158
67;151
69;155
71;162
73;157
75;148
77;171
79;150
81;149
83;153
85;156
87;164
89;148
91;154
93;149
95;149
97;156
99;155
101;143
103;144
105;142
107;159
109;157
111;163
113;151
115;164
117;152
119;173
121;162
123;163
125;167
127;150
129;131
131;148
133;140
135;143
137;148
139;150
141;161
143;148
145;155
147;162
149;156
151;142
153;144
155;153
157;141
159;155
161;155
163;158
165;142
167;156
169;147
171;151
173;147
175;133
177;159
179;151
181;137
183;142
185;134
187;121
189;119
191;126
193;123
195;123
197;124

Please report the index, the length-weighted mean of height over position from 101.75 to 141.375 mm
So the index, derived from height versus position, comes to 153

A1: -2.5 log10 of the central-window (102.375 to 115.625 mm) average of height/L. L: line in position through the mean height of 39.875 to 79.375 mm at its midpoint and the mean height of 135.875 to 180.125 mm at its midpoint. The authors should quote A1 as -0.07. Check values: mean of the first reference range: 138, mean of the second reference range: 151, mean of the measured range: 154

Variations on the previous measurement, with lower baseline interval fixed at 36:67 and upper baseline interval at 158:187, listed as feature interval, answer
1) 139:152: -0.08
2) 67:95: -0.17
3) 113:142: -0.10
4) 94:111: -0.12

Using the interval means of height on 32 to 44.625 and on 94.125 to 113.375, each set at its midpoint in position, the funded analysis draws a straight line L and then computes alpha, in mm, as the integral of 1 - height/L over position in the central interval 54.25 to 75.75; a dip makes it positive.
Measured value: -1.0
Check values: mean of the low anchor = 127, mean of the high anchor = 152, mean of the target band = 144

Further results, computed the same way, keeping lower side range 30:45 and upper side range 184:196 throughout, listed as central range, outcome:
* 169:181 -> -2.1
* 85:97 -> -2.2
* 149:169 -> -3.8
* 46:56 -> 0.8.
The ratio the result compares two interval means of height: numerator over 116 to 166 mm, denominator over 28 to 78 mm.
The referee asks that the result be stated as 1.09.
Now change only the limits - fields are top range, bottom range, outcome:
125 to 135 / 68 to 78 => 0.91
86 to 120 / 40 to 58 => 1.28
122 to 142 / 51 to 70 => 1.12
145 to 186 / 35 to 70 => 1.13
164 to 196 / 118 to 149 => 0.90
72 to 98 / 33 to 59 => 1.23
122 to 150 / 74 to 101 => 0.99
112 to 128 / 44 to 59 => 1.27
